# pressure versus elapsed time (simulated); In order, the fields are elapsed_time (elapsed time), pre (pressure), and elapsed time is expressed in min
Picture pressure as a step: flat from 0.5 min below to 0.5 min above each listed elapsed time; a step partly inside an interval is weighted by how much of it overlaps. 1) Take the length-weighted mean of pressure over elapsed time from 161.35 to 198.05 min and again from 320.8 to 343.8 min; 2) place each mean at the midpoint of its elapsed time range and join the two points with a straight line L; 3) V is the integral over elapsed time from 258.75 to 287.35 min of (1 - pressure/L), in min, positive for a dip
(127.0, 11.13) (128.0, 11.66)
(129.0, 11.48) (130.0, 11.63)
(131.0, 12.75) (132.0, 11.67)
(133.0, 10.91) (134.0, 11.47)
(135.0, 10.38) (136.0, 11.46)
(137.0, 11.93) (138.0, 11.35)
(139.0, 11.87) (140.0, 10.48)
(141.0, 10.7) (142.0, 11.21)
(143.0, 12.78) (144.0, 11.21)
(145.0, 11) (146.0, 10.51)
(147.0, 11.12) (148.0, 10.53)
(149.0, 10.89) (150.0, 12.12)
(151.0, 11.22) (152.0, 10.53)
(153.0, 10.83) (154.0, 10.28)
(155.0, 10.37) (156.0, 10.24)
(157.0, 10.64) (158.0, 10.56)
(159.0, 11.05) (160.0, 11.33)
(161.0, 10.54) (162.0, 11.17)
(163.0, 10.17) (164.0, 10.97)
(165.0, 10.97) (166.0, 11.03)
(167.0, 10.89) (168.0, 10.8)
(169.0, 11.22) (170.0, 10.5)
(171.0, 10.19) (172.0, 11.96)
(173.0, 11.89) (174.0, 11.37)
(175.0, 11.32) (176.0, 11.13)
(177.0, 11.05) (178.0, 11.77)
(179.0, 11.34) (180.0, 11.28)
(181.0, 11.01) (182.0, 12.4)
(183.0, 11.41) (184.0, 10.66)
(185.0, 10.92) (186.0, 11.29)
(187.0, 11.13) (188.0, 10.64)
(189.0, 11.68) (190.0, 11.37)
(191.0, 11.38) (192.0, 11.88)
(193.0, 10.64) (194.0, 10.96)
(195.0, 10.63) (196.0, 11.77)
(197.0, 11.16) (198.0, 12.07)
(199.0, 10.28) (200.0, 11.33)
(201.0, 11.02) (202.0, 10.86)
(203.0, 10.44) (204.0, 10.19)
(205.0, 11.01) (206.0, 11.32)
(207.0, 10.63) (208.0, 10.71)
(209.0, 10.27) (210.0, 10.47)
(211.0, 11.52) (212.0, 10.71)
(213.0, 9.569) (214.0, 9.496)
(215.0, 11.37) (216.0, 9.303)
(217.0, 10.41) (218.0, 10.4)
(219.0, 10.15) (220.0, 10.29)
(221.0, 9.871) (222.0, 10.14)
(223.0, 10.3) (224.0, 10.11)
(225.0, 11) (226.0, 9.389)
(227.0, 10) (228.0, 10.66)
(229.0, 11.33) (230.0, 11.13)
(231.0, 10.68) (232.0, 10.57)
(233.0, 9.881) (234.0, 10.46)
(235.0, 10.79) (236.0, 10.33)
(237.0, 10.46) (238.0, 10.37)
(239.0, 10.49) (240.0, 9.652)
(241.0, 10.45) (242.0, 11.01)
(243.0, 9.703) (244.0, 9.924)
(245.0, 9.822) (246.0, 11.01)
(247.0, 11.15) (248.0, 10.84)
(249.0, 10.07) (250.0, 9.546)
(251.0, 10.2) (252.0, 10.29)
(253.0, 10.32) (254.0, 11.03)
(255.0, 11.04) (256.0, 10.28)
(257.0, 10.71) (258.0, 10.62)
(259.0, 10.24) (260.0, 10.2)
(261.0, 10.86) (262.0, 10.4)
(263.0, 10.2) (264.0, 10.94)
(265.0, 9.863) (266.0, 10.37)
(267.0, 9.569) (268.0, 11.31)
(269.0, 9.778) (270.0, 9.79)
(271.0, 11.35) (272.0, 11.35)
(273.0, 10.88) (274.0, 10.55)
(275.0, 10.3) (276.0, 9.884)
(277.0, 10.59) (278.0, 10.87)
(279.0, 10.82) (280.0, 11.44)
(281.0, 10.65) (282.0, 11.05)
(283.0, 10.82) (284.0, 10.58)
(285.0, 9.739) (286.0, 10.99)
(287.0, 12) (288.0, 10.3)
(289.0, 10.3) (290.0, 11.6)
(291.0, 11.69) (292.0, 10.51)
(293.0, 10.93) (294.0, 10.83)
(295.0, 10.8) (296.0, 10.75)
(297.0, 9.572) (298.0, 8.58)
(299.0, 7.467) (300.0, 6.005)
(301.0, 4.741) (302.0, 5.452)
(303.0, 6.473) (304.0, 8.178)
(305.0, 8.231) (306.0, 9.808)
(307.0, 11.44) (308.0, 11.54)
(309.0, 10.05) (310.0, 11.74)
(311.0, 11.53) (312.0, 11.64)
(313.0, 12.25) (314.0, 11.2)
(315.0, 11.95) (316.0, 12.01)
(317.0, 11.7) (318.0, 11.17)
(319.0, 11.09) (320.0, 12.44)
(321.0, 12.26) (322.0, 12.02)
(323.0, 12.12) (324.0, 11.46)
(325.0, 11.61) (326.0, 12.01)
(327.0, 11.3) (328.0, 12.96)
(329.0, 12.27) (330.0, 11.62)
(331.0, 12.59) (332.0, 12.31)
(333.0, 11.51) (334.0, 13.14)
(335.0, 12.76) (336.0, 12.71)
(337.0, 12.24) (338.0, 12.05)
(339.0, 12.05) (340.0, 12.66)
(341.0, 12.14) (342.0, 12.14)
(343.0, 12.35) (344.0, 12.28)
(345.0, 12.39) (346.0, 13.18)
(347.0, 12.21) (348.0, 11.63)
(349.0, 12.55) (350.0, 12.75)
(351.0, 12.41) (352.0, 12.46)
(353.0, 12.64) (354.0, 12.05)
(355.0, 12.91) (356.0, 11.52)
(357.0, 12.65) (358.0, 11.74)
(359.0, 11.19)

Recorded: 2.91 min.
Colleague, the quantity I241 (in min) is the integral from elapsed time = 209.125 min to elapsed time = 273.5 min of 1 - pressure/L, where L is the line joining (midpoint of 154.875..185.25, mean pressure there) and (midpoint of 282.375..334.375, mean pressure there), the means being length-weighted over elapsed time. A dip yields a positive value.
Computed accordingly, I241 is 2.7 min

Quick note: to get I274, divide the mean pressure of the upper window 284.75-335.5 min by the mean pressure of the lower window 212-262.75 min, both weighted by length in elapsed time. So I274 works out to 1.04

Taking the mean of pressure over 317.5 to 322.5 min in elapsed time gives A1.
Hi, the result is 11.8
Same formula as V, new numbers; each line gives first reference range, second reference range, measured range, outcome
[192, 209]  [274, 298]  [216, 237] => 1.0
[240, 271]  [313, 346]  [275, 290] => 0.4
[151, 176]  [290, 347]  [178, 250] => 1.7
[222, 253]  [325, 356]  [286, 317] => 4.2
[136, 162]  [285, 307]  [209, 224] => 0.0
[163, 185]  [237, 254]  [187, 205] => -0.3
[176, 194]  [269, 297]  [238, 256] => 0.9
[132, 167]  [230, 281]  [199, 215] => 0.1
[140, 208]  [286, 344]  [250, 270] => 1.1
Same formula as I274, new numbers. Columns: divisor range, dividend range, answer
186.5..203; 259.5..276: 0.94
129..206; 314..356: 1.10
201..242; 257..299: 1.01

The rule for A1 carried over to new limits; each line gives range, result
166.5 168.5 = 10.8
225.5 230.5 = 10.5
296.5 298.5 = 9.08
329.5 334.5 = 12.2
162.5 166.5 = 10.8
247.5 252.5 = 10.2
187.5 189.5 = 11.2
